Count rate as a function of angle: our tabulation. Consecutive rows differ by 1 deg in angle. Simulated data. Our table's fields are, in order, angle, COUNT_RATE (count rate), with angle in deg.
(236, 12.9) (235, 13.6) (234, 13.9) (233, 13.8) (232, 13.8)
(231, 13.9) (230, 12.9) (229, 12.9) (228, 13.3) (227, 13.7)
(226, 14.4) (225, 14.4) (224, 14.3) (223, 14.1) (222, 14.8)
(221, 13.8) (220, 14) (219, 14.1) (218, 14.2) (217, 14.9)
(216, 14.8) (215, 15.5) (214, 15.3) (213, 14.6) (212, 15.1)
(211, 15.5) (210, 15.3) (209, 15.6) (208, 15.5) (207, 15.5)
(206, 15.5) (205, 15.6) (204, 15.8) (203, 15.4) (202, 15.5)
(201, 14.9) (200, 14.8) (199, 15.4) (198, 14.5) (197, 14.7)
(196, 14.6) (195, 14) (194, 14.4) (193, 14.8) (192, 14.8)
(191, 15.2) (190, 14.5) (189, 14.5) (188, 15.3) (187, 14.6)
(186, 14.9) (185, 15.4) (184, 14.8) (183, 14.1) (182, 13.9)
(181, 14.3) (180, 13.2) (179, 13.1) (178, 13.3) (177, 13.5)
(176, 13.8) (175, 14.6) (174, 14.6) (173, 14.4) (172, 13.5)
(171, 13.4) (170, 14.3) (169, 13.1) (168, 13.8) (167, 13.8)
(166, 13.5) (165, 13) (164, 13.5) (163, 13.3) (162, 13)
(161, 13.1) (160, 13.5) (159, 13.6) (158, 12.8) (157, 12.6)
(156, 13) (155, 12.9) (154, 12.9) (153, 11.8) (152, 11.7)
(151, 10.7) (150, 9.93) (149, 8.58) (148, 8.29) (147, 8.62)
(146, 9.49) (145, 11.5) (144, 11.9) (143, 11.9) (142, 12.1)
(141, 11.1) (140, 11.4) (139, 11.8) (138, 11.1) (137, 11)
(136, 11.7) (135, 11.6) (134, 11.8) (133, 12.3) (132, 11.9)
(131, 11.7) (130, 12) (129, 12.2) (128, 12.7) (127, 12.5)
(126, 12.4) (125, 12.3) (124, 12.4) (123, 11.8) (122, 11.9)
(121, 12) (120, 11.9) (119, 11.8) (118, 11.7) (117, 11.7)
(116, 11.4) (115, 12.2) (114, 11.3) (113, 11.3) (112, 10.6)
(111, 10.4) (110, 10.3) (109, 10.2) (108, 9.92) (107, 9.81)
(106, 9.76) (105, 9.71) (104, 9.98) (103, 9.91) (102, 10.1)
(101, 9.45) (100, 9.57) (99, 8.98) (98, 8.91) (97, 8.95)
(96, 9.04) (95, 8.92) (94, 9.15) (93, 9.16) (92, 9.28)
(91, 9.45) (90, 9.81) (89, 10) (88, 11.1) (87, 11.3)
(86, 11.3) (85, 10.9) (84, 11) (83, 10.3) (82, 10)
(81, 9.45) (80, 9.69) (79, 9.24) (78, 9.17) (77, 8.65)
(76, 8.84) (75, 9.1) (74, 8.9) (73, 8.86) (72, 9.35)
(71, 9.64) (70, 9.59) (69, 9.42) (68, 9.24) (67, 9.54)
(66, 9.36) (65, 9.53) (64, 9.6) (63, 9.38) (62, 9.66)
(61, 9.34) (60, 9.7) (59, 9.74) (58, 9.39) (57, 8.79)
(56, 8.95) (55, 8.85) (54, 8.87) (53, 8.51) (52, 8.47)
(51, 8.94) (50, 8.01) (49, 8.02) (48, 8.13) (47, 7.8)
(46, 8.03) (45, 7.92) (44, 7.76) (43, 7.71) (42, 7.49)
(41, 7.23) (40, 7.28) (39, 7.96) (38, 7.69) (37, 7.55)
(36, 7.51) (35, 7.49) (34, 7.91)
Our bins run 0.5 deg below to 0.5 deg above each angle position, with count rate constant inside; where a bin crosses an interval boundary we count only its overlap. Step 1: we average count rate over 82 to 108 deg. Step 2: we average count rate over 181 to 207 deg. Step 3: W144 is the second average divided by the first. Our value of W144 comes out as 1.51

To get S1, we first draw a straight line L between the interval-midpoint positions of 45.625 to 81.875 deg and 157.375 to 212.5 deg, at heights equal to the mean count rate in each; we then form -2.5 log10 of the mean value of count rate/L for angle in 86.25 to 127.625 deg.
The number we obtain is 0.04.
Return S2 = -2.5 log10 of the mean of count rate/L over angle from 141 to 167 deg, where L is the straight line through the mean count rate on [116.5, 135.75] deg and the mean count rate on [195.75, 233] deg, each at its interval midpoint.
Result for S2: 0.08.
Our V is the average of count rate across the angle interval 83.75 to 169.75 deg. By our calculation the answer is 11.3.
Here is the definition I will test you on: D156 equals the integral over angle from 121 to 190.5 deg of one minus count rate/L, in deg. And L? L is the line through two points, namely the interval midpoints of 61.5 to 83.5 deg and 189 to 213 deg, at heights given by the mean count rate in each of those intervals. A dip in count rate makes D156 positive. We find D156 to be 2.2 deg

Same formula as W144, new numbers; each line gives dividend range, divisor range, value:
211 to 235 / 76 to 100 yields 1.46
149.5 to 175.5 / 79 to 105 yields 1.33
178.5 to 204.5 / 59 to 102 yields 1.53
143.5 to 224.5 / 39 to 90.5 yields 1.51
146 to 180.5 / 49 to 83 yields 1.38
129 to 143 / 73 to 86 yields 1.21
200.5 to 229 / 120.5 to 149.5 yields 1.29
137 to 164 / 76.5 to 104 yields 1.20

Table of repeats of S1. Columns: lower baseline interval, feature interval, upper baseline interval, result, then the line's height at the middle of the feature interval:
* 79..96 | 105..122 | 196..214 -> 0.02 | 11.2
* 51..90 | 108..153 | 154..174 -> 0.06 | 12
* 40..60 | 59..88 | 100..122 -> -0.05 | 9.27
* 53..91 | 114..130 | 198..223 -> -0.04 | 11.6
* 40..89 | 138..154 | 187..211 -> 0.18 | 12.7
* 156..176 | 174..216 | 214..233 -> -0.07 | 13.8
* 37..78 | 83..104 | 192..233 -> 0.03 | 10.1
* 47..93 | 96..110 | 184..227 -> 0.12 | 10.7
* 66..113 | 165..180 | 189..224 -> -0.03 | 13.4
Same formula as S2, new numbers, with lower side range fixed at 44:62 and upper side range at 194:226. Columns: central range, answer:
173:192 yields -0.041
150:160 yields 0.030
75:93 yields -0.002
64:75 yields -0.002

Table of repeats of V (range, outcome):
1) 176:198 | 14.4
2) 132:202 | 13.1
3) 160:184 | 13.7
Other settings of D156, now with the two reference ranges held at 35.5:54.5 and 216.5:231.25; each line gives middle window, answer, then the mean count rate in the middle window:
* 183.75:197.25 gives -1.99 deg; 14.8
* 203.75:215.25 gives -1.62 deg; 15.4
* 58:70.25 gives -1.31 deg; 9.5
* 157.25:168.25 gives -1.30 deg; 13.3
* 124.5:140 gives -1.48 deg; 11.9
